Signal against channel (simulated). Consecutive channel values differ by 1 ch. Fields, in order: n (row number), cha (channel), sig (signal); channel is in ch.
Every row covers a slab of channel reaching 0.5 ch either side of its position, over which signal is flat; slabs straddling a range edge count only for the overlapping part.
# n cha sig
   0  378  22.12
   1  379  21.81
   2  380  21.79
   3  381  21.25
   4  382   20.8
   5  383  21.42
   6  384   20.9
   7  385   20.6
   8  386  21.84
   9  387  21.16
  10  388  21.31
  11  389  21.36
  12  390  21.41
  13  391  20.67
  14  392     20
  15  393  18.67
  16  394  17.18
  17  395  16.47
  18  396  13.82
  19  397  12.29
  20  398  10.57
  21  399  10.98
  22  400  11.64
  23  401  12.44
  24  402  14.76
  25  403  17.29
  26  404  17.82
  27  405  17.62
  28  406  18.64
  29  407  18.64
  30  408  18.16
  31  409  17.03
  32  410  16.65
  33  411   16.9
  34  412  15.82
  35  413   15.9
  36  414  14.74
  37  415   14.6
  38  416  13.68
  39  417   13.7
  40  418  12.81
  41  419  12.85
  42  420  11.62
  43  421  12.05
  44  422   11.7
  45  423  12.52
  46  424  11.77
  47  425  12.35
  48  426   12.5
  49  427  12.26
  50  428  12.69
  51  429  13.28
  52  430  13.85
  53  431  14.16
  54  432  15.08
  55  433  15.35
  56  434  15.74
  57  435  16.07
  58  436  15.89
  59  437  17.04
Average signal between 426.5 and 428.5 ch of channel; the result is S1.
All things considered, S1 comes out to 12.5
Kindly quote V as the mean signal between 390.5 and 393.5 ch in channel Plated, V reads 19.8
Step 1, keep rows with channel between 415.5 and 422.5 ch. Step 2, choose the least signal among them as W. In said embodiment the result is 11.62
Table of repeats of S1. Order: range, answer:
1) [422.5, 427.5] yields 12.3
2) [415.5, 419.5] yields 13.3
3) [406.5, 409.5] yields 17.9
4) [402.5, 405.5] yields 17.6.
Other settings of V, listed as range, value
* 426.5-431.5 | 13.2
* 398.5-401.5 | 11.7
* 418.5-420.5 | 12.2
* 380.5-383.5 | 21.2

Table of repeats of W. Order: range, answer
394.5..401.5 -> 10.57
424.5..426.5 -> 12.35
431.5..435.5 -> 15.08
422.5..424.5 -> 11.77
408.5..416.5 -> 13.68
